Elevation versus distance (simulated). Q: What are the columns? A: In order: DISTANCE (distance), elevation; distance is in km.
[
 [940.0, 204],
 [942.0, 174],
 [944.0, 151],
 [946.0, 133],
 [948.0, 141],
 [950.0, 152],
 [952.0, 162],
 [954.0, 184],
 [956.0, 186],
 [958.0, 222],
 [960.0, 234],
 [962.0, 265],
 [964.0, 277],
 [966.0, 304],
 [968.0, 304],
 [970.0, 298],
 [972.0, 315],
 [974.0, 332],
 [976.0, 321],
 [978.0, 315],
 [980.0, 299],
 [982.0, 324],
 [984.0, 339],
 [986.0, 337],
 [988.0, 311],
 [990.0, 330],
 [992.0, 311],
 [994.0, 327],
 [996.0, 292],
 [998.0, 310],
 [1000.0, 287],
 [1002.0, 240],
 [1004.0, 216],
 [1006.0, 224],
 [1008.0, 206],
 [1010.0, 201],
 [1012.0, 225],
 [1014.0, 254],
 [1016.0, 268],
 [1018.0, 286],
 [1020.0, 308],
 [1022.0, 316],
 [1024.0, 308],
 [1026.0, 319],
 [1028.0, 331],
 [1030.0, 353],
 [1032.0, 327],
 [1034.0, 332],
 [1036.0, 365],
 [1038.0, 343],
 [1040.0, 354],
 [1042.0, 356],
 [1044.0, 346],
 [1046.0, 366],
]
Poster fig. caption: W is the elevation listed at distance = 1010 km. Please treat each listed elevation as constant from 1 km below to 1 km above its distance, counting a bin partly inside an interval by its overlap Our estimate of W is 201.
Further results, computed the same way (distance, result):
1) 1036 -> 365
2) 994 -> 327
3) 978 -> 315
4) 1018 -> 286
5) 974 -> 332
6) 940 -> 204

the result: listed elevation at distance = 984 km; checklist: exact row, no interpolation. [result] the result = 339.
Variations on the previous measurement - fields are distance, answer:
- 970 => 298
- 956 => 186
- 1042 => 356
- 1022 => 316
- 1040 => 354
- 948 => 141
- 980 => 299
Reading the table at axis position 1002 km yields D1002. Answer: 240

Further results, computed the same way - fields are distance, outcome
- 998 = 310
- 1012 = 225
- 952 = 162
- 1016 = 268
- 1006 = 224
